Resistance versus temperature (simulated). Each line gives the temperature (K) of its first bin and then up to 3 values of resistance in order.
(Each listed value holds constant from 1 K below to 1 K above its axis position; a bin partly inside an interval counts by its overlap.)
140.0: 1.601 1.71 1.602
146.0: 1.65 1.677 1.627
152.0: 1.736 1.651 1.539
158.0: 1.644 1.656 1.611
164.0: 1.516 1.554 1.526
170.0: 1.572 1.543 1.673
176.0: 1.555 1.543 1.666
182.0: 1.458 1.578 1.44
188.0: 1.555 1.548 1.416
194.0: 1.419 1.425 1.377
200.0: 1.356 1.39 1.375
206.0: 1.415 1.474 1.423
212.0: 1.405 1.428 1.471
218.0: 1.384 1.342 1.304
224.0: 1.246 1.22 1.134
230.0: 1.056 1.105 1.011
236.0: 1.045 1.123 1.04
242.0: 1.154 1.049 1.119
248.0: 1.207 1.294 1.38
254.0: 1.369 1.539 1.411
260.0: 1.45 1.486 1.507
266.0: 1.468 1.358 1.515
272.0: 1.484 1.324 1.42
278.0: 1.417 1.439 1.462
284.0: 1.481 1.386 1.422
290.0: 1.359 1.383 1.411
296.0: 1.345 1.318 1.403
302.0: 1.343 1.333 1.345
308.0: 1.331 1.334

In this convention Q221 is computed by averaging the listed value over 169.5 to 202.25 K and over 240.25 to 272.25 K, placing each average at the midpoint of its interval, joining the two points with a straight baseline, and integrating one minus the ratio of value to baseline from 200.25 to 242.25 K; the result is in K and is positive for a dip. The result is 4.7 K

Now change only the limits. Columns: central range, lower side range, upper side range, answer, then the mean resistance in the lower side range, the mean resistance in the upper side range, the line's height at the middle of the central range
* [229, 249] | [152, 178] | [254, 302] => 5.3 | 1.59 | 1.42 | 1.48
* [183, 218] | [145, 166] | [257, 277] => 2.6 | 1.63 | 1.44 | 1.55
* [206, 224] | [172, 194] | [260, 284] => 1.3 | 1.54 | 1.45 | 1.5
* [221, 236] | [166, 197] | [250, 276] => 3.3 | 1.53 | 1.43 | 1.47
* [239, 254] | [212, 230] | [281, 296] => 1.7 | 1.31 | 1.41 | 1.35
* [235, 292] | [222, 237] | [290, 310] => -4.9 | 1.13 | 1.36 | 1.24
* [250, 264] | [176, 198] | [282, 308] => -0.1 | 1.5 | 1.38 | 1.42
